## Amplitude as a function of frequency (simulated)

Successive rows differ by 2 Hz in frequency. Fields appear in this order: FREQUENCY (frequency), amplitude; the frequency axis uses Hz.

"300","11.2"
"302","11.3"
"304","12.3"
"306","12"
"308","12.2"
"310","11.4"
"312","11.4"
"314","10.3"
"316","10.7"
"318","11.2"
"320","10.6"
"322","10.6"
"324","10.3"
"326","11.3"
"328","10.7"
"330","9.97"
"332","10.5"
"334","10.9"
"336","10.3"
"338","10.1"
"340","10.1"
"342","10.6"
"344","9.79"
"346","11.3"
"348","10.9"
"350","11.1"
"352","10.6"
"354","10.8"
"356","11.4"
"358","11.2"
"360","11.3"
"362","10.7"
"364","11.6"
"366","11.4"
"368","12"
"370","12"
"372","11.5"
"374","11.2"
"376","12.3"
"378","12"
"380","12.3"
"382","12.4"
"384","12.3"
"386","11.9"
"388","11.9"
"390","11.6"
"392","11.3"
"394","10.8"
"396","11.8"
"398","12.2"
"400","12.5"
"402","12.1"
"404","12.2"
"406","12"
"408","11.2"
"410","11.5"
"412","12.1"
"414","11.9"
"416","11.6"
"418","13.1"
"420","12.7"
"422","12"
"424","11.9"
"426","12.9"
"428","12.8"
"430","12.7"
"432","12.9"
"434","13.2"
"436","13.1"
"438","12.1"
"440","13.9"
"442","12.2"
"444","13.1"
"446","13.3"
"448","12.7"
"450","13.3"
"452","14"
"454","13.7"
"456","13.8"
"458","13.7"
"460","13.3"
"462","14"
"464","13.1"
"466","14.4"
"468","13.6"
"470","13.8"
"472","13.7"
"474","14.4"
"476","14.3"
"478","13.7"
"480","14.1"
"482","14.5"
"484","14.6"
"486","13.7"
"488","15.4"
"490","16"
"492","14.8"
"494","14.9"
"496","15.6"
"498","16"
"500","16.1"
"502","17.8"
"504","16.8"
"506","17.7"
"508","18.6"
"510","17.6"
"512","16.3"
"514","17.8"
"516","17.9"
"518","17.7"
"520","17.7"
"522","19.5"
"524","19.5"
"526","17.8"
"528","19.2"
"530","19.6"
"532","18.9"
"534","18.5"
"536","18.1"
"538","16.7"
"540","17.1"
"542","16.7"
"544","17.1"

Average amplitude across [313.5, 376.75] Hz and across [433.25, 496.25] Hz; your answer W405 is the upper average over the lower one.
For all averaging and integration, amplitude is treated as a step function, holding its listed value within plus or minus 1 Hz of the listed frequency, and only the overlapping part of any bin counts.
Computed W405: 1.27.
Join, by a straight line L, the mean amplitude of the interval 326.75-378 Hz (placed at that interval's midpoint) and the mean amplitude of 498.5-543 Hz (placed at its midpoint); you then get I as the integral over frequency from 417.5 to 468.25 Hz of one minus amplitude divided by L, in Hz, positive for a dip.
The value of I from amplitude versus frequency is 5.4 Hz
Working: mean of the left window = 11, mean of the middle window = 13.1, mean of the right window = 17.9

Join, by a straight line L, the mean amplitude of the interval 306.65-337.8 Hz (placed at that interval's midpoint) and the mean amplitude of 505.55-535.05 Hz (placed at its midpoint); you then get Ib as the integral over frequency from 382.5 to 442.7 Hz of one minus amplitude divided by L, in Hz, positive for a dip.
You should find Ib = 8.5 Hz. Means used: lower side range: 10.8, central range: 12.2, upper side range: 18.3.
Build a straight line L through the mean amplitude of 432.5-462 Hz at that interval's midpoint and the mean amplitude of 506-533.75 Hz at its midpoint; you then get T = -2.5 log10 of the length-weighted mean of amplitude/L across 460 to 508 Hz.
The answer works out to 0.06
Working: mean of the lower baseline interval 13.3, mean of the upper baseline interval 18.3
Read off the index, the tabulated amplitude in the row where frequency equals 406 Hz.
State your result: 12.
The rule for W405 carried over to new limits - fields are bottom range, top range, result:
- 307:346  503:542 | 1.68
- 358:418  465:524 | 1.35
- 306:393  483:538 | 1.54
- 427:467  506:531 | 1.38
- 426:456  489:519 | 1.28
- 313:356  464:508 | 1.42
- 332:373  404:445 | 1.13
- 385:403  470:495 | 1.23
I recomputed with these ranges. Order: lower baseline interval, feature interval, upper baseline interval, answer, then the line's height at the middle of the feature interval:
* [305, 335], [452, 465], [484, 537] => 1.6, 15.5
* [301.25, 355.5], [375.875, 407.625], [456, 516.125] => 1.6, 12.6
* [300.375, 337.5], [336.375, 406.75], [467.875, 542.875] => 6.2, 12.6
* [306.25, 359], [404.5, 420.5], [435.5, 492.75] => 0.8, 12.6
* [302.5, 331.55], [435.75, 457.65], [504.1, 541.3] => 3.2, 15.5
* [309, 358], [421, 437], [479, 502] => 0.9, 13.4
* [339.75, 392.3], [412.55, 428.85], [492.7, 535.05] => 1.6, 13.7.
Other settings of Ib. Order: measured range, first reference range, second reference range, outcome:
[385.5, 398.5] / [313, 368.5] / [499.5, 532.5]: 1.3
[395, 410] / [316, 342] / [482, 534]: 1.4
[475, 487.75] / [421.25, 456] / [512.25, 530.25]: 1.2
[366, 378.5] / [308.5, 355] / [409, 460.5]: -0.3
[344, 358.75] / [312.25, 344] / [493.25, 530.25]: 0.6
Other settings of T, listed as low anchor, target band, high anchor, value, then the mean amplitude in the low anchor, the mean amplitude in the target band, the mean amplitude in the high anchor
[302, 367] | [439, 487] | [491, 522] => 0.130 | 10.9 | 13.7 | 17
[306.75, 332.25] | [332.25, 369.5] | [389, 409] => 0.033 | 10.9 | 10.9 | 11.8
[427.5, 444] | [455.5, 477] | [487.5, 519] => 0.059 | 12.9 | 13.8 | 16.7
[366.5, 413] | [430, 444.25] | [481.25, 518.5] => 0.071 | 11.9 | 12.9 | 16.3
